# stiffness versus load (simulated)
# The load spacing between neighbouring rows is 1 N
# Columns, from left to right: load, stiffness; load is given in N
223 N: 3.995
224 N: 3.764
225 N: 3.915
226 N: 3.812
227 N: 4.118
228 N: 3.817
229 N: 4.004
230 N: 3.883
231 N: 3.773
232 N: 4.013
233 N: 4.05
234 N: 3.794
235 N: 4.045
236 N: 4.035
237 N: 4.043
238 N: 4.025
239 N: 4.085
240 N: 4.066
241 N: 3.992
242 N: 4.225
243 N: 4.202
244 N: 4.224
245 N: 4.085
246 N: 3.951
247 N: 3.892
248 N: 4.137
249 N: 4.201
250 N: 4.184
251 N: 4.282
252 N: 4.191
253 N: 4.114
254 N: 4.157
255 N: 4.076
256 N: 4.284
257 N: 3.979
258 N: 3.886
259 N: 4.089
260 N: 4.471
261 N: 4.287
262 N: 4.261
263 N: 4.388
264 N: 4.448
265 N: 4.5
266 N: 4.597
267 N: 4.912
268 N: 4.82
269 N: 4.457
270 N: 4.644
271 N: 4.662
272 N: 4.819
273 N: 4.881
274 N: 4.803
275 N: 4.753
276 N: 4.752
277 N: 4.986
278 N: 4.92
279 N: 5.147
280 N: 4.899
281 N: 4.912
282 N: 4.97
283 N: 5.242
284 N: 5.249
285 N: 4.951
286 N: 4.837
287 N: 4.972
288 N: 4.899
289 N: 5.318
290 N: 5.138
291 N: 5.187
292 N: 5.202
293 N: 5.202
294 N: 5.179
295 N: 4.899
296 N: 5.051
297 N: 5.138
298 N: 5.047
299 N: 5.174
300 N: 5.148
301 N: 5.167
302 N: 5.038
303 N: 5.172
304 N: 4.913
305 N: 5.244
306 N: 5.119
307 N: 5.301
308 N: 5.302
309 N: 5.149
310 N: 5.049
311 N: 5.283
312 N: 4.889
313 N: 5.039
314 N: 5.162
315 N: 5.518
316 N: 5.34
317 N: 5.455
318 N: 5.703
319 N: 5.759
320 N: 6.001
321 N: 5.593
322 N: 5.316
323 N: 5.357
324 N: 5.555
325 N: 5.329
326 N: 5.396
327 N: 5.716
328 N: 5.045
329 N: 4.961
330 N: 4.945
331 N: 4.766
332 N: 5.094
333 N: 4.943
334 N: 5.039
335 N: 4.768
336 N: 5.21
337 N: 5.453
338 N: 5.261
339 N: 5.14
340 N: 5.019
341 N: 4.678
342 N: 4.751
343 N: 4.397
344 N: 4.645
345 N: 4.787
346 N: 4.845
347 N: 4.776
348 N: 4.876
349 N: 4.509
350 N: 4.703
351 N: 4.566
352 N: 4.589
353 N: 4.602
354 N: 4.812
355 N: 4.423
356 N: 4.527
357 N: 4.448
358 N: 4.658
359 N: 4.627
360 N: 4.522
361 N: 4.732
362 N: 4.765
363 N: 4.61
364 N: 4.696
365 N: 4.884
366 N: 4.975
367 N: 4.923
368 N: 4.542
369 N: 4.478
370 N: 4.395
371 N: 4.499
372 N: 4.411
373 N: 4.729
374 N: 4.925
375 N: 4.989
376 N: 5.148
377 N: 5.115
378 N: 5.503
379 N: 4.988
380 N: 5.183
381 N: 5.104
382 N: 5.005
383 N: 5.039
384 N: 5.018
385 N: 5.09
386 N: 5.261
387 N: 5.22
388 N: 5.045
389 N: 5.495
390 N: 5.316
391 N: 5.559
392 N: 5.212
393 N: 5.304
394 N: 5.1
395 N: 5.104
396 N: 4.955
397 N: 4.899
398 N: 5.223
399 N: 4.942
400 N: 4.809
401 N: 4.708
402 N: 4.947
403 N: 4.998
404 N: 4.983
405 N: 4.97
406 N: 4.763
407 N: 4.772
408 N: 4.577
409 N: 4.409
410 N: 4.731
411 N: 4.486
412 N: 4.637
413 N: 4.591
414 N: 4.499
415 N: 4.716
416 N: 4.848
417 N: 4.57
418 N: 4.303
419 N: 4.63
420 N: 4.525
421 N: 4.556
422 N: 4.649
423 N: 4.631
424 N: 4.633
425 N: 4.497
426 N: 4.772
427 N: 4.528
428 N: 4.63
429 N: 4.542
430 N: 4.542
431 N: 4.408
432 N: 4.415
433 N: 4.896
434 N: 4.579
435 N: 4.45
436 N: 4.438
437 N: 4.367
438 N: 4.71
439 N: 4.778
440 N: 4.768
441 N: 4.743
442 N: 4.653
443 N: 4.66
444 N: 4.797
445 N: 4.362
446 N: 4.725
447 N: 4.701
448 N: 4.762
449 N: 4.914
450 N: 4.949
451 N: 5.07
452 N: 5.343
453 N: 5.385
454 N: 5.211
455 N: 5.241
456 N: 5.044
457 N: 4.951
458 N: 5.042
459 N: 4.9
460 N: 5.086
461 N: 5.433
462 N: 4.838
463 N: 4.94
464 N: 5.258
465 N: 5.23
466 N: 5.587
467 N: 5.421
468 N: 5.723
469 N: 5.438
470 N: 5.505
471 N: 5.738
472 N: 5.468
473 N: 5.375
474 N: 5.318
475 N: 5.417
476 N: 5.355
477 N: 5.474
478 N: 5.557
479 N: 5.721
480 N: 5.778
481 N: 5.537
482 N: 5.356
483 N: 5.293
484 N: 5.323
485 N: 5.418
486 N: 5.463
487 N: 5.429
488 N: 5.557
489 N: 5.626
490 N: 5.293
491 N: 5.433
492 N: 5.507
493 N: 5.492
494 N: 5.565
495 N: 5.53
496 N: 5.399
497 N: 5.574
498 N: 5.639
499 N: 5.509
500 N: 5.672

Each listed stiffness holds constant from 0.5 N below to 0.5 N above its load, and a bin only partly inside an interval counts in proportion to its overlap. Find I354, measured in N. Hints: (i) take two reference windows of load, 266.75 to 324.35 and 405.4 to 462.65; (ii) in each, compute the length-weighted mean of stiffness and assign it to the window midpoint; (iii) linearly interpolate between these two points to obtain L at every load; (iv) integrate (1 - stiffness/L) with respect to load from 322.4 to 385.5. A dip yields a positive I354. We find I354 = 0.9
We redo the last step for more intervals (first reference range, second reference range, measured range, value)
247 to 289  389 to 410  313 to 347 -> -2.9 N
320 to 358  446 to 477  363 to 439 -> 4.1 N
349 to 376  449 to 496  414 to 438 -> 2.3 N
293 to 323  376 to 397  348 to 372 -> 2.6 N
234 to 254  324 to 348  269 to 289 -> -2.1 N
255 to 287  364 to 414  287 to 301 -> -1.2 N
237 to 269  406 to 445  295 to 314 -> -3.4 N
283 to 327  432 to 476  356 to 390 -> 1.7 N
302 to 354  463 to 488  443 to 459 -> 1.3 N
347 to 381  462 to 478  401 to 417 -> 1.0 N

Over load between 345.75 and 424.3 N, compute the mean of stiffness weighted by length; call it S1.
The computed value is 4.82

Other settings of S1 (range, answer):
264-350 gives 5.05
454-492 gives 5.37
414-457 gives 4.71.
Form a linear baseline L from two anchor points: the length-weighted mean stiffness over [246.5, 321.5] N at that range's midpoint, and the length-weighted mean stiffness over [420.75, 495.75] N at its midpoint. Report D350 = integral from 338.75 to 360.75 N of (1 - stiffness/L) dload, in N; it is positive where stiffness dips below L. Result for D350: 1.2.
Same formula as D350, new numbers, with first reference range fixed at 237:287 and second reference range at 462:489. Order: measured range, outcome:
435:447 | 1.48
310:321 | -1.62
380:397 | -0.42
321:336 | -1.27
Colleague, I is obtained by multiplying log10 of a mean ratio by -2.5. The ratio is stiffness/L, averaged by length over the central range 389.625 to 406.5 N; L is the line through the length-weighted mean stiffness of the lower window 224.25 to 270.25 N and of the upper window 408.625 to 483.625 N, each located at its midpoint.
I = -0.07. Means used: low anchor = 4.16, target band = 5.04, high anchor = 4.94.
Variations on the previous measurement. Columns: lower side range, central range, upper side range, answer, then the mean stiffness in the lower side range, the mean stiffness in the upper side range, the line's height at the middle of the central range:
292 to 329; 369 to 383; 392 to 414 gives 0.01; 5.27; 4.85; 4.97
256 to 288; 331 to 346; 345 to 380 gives -0.05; 4.69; 4.74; 4.72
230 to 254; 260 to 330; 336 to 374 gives -0.16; 4.07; 4.72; 4.37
